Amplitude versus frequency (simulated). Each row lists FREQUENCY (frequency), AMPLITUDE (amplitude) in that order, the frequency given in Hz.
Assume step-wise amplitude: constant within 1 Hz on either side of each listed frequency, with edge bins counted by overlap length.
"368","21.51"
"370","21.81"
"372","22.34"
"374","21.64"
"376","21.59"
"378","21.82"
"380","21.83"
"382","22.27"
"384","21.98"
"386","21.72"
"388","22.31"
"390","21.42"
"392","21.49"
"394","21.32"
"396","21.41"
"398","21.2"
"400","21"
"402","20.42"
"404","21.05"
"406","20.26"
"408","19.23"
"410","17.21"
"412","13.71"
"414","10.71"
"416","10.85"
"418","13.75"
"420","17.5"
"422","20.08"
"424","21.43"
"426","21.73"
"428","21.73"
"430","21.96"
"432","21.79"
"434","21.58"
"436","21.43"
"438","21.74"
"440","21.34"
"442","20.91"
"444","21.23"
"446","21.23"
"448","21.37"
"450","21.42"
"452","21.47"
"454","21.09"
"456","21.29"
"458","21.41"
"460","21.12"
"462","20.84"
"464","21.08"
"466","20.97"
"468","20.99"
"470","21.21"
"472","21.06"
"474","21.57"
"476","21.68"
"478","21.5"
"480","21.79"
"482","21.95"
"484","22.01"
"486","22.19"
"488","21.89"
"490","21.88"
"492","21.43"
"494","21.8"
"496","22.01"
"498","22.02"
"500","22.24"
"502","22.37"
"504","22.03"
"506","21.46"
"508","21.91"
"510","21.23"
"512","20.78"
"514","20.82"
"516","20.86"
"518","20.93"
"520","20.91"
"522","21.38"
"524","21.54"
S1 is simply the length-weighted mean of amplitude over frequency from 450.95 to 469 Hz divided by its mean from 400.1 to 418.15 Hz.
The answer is 1.27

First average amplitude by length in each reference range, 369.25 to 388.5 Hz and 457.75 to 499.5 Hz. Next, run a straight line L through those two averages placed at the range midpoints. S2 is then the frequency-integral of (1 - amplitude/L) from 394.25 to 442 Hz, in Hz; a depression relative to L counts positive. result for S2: 5.4 Hz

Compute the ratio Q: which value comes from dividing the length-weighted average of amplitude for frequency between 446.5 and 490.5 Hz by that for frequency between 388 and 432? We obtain 1.12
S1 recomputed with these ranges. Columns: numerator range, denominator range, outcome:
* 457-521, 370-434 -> 1.07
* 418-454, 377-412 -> 1.01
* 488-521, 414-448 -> 1.09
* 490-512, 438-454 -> 1.02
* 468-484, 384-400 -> 1.00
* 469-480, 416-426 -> 1.20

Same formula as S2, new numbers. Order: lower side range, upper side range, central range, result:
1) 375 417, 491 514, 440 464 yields -0.50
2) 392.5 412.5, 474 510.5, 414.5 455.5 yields 0.87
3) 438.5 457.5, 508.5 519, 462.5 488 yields -0.43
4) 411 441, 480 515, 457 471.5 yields -0.51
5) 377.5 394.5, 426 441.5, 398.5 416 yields 3.30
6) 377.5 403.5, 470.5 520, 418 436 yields 0.81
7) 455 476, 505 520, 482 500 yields -0.66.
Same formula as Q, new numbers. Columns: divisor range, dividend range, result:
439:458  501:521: 1.00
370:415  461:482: 1.04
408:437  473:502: 1.20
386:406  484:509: 1.03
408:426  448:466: 1.31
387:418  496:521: 1.15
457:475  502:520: 1.01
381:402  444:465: 0.98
